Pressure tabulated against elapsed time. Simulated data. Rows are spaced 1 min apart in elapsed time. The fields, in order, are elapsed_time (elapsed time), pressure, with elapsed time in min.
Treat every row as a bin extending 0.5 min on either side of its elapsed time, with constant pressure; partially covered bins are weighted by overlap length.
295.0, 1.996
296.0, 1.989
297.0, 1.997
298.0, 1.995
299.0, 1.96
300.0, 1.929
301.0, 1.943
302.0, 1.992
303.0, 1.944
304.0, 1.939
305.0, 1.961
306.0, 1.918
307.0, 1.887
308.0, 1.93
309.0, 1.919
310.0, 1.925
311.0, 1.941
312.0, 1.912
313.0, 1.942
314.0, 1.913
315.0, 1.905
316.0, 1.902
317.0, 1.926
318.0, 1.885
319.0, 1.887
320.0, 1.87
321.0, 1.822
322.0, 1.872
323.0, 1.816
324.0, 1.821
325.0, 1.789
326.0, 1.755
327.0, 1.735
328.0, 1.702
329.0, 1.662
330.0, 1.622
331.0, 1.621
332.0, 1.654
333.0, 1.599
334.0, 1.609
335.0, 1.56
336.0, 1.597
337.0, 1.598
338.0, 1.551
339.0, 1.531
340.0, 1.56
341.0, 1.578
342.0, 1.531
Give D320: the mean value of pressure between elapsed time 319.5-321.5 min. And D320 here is 1.85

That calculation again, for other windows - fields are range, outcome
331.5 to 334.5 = 1.62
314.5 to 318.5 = 1.9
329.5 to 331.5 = 1.62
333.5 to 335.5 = 1.58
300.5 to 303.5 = 1.96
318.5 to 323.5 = 1.85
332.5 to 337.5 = 1.59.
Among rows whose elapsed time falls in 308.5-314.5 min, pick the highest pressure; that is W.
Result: 1.942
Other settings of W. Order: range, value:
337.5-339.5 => 1.551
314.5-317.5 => 1.926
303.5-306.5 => 1.961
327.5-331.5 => 1.702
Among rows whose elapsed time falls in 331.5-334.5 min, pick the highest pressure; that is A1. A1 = 1.654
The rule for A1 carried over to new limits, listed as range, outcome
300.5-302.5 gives 1.992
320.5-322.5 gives 1.872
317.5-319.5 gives 1.887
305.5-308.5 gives 1.93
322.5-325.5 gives 1.821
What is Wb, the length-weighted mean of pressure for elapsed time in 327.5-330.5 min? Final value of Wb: 1.66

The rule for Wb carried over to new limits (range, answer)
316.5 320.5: 1.89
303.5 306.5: 1.94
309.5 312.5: 1.93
